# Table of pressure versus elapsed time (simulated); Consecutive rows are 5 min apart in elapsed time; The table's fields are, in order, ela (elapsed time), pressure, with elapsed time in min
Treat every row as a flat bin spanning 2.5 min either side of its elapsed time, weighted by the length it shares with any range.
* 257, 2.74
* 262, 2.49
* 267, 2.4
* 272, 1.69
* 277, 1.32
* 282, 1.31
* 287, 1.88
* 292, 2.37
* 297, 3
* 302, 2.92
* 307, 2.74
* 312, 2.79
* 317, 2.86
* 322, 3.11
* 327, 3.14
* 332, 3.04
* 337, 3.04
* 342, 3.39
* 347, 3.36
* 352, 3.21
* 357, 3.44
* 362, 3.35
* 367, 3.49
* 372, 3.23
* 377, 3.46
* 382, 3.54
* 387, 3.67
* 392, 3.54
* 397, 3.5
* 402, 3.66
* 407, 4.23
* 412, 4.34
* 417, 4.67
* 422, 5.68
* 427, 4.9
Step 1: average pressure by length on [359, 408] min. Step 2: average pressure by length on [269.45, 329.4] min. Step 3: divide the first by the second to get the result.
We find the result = 1.46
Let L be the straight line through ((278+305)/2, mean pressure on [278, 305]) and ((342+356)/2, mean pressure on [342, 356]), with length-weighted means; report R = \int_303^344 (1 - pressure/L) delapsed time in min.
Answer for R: -2.4 min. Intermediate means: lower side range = 2.25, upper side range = 3.32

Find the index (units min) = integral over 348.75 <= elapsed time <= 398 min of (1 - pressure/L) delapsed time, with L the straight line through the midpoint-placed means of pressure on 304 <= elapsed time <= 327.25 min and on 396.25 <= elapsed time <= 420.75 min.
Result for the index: 3.6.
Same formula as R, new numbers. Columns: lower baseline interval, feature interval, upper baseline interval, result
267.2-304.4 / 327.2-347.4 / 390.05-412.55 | -2.3 min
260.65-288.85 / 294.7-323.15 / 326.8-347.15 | -3.7 min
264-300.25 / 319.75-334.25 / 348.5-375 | -1.7 min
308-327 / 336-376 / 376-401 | -0.7 min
